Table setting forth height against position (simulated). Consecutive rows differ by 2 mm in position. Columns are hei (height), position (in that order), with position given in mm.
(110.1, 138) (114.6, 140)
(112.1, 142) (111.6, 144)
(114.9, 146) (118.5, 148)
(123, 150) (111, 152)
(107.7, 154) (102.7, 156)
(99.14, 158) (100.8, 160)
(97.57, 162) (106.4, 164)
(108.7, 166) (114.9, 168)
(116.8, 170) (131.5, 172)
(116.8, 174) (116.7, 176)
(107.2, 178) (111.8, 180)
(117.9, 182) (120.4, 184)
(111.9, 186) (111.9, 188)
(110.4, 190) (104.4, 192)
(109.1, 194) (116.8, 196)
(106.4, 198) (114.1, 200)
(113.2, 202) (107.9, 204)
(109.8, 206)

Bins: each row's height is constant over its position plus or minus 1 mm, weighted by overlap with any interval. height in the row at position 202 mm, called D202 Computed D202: 113.2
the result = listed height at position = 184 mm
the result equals 120.4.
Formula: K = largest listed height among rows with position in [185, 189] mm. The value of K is 111.9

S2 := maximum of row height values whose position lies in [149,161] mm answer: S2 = 123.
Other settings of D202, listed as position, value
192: 104.4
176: 116.7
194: 109.1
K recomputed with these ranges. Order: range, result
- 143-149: 118.5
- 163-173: 131.5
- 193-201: 116.8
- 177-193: 120.4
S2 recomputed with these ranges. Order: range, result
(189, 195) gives 110.4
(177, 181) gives 111.8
